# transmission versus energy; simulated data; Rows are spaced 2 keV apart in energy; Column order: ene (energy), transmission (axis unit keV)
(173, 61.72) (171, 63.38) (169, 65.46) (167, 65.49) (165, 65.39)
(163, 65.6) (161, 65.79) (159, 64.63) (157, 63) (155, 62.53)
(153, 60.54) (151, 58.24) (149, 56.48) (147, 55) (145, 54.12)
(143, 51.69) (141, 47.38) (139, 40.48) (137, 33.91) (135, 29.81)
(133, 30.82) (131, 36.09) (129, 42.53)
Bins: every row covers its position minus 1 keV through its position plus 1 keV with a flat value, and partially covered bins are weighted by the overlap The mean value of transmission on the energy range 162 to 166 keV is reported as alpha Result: 65.5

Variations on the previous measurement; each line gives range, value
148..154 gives 58.4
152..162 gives 63.3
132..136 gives 30.3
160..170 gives 65.5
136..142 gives 40.6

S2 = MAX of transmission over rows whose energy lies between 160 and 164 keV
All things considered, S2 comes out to 65.79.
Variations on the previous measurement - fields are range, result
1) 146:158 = 63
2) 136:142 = 47.38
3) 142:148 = 55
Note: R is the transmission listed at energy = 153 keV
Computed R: 60.54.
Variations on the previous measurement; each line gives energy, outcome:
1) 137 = 33.91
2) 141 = 47.38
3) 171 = 63.38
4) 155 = 62.53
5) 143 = 51.69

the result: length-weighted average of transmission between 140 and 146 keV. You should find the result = 51.1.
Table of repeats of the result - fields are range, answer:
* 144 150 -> 55.2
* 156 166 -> 64.9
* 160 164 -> 65.7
